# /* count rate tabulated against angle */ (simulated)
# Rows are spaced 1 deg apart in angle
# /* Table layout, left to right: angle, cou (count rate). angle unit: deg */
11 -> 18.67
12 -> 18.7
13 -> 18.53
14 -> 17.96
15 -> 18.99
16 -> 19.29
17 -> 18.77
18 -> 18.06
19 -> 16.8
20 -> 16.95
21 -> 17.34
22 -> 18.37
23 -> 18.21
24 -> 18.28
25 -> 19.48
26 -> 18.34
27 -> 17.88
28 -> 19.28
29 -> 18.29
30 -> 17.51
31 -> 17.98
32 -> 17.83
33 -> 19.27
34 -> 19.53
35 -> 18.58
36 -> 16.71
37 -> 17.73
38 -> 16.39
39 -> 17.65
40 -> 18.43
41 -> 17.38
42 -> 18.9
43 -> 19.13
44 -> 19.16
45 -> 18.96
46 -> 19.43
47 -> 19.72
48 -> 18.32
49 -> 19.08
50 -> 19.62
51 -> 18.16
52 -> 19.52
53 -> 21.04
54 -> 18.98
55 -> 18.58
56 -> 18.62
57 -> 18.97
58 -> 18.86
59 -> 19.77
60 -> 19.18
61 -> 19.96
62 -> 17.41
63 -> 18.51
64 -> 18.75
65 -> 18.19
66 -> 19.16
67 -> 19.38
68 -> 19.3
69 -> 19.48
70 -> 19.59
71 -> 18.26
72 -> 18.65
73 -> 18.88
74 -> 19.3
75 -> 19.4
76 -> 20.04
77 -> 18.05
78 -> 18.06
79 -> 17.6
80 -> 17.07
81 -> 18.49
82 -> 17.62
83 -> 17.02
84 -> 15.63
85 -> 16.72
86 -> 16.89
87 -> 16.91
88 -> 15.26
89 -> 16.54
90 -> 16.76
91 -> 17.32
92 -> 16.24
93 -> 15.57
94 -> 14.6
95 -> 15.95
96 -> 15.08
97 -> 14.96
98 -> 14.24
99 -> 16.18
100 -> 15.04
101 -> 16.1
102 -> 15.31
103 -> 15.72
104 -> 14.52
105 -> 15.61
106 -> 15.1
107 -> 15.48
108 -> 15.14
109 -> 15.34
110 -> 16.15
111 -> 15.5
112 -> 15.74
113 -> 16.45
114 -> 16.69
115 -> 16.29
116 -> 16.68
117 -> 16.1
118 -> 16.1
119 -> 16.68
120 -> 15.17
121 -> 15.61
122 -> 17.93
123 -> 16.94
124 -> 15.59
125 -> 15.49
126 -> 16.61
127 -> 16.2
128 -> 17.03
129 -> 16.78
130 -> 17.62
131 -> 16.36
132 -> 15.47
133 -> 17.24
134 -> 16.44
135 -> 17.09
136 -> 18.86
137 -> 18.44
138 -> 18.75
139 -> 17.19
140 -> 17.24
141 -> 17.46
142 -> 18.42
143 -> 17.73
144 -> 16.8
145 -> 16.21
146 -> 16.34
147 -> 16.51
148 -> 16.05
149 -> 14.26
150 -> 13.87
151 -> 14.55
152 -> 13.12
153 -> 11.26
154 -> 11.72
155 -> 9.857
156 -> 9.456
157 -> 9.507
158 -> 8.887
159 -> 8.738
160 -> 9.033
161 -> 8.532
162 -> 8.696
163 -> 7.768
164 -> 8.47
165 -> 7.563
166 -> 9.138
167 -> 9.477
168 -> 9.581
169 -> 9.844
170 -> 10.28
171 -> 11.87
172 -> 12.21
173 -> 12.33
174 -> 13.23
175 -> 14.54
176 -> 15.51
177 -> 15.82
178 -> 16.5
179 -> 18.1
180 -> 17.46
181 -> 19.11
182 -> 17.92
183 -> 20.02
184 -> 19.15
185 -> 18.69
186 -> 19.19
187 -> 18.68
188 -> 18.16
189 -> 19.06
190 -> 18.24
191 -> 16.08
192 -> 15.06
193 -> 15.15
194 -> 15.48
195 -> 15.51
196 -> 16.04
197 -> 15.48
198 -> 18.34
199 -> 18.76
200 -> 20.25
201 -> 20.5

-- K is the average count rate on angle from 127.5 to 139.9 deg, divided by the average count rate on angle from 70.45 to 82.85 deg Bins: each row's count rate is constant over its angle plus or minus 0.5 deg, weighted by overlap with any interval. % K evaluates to 0.9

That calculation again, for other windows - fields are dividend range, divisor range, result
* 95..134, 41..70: 0.84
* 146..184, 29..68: 0.67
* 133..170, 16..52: 0.72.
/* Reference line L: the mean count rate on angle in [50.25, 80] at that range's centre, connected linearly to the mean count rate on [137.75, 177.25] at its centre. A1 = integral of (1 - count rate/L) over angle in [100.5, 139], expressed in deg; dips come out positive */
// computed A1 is -3.0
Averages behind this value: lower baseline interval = 18.9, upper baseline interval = 12.6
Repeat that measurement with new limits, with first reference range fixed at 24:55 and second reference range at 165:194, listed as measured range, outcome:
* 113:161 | 2.9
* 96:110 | 1.4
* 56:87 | -1.1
